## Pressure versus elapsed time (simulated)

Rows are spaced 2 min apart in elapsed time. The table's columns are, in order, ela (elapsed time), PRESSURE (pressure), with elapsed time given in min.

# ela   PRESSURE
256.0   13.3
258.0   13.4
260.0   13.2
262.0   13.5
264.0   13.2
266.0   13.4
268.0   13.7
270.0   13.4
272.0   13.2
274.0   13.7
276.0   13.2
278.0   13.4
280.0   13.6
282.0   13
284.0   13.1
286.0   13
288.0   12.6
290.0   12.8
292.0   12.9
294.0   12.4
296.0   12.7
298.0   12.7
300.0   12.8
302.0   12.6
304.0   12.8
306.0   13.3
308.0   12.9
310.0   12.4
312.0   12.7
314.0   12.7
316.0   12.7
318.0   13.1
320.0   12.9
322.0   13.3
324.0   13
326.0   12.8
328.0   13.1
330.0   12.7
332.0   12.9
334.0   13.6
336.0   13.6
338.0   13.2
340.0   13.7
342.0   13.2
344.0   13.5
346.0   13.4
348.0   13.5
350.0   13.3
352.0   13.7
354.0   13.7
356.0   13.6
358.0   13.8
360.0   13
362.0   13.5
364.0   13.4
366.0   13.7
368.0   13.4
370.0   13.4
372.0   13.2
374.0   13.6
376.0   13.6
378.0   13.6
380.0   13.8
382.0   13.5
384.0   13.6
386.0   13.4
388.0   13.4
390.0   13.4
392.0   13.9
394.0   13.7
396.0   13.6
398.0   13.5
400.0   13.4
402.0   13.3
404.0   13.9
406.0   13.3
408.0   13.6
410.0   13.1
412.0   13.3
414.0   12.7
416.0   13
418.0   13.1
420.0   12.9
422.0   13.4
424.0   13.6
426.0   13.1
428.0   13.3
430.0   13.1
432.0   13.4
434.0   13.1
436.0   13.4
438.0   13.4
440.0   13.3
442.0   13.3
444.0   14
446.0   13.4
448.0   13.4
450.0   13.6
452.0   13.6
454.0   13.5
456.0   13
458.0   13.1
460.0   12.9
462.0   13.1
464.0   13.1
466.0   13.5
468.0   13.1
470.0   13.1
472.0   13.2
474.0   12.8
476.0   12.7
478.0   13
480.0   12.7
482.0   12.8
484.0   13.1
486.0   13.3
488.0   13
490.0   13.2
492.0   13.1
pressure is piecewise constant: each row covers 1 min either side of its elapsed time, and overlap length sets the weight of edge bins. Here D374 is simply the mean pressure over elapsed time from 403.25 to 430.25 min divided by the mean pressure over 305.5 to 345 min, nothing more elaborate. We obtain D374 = 1.01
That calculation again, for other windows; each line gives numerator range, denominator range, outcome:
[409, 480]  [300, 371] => 1.00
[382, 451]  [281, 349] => 1.03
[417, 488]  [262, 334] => 1.02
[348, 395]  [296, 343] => 1.04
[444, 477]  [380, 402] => 0.98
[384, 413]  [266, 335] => 1.04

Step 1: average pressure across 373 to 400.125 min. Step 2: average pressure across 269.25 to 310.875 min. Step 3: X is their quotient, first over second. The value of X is 1.0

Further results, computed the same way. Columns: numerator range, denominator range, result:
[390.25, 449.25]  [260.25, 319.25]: 1.03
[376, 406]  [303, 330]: 1.05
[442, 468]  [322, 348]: 1.01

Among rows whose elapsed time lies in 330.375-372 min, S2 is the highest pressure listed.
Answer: 13.8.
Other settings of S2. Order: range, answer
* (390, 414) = 13.9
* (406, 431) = 13.6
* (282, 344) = 13.7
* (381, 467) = 14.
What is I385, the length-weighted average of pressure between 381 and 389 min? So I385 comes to 13.5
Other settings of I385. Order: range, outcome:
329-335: 13.1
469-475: 13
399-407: 13.5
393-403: 13.5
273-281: 13.5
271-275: 13.4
